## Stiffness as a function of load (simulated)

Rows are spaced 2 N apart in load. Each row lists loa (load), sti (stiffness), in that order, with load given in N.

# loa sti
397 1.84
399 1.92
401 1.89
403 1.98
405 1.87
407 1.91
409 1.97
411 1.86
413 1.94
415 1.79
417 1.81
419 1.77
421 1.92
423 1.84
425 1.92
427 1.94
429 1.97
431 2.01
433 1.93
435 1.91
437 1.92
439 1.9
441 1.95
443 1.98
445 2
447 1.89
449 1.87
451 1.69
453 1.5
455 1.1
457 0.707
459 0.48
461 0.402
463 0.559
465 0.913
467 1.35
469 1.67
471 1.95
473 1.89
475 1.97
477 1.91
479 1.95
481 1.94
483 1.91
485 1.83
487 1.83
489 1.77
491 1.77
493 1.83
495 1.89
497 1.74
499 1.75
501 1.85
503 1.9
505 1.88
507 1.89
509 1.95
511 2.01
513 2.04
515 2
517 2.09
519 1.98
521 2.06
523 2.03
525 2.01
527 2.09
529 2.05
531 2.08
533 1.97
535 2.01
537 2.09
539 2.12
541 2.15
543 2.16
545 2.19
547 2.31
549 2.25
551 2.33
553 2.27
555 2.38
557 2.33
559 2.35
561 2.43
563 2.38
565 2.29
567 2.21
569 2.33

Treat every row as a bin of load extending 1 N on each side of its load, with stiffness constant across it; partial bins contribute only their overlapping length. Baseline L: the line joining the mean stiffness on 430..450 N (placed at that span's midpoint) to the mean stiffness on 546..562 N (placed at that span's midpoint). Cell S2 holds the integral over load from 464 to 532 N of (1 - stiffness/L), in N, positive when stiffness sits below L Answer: 8.4 N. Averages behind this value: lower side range 1.94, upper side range 2.33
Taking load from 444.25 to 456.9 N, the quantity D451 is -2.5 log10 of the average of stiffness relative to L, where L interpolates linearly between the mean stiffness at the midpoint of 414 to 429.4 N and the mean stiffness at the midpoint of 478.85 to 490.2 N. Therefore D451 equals 0.167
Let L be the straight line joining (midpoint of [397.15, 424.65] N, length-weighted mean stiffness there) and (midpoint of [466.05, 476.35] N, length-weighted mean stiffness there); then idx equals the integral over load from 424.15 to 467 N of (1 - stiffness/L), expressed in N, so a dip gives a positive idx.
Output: 6.6 N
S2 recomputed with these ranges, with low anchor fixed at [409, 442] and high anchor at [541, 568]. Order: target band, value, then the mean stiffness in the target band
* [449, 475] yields 10.0 N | 1.24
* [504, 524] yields 1.6 N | 1.99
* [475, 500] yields 2.9 N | 1.85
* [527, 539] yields 1.0 N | 2.05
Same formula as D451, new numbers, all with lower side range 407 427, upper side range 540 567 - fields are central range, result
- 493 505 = 0.16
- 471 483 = 0.07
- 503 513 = 0.11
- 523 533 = 0.09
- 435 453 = 0.04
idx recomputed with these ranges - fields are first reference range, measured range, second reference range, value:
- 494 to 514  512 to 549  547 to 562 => 0.64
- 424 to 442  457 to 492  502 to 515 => 7.80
